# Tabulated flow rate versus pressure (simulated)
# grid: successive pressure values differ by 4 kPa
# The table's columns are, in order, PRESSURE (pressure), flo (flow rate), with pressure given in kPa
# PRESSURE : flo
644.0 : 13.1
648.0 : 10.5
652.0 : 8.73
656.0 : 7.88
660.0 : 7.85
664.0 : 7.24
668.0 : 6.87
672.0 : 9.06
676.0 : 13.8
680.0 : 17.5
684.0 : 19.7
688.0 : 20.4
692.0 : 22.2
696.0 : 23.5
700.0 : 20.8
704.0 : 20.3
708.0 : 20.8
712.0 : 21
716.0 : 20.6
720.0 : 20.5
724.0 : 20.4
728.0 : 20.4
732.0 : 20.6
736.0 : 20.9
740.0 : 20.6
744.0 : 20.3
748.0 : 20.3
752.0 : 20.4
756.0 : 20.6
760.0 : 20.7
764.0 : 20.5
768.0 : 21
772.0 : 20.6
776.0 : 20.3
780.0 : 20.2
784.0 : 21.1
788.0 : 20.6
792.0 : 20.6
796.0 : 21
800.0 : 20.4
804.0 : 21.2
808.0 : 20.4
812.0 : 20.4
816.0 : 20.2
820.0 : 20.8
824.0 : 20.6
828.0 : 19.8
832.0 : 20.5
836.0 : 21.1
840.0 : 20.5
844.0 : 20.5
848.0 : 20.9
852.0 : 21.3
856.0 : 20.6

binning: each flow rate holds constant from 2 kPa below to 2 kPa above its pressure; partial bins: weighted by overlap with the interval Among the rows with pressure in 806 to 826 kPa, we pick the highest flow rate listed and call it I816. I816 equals 20.8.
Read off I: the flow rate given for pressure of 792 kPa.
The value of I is 20.6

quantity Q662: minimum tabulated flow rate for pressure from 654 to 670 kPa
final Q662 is 6.87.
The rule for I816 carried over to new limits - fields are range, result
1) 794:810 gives 21.2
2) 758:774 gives 21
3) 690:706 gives 23.5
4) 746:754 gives 20.4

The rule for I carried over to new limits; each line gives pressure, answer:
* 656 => 7.88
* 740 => 20.6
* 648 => 10.5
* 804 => 21.2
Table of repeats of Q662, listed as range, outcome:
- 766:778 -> 20.3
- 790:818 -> 20.2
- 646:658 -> 7.88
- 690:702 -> 20.8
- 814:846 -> 19.8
